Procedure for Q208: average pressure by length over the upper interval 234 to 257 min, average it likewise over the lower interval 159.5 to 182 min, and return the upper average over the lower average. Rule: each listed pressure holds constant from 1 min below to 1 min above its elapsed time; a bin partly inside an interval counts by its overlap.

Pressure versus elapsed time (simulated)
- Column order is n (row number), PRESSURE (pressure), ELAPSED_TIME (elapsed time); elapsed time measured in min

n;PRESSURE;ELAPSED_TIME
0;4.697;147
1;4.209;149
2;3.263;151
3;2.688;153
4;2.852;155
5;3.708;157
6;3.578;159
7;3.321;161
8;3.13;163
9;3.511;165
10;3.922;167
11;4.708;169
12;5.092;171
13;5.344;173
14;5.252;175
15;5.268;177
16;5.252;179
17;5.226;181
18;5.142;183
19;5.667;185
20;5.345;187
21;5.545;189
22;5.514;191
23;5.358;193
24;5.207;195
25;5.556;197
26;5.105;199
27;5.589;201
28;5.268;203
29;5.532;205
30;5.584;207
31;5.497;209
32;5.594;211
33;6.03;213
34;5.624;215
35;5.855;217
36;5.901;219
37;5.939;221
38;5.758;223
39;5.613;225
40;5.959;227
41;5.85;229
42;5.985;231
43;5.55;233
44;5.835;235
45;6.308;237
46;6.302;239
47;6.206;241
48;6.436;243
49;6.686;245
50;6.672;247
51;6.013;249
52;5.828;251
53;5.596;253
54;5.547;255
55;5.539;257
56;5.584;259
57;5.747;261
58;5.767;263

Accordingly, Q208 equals 1.3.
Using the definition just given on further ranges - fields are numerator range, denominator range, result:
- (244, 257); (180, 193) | 1.11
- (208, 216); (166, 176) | 1.17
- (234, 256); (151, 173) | 1.65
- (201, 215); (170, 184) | 1.07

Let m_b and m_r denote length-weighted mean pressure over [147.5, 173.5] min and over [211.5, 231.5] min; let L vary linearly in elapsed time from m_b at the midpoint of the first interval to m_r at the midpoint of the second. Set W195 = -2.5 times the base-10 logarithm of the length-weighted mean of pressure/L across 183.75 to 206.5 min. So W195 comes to -0.10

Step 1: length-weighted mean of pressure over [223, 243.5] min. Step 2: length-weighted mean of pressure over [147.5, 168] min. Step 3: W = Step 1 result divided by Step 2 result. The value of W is 1.73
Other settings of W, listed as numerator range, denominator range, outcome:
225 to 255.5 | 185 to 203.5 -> 1.12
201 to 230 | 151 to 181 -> 1.38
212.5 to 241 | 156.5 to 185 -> 1.31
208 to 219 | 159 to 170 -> 1.55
